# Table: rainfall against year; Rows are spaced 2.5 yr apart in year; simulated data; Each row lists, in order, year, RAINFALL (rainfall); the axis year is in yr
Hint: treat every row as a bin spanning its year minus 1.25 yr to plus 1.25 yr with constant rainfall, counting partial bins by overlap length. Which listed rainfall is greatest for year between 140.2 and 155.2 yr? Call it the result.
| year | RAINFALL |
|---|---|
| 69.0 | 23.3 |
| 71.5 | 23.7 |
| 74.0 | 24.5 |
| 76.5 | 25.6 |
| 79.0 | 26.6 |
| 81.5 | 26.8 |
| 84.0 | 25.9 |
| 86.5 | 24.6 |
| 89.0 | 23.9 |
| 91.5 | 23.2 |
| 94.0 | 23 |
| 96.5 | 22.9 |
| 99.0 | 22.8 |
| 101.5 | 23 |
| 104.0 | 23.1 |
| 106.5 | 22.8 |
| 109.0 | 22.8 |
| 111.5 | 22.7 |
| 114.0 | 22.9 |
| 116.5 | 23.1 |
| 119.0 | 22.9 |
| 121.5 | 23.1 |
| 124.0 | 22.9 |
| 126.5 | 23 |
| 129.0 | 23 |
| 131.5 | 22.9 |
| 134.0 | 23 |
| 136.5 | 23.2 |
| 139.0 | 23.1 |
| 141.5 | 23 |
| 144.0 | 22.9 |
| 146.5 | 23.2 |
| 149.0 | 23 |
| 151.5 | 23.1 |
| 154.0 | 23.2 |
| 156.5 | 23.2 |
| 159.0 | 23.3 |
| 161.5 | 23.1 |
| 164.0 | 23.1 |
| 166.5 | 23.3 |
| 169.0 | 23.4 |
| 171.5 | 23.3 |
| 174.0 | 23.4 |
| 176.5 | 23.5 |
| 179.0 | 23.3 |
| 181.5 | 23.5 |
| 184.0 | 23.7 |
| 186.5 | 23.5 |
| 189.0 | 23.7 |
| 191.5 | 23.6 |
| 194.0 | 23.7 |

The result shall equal 23.2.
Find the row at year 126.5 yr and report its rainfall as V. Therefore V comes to 23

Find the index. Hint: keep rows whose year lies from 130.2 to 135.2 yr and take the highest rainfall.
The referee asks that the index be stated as 23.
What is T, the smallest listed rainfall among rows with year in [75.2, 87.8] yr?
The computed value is 24.6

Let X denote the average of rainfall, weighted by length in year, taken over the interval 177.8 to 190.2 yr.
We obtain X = 23.5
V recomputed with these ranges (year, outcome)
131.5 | 22.9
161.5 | 23.1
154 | 23.2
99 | 22.8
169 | 23.4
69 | 23.3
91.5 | 23.2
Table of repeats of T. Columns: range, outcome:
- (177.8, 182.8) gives 23.3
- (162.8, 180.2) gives 23.1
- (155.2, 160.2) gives 23.2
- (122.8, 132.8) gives 22.9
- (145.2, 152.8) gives 23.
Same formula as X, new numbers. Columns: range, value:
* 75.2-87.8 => 25.9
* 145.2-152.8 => 23.1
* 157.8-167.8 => 23.2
